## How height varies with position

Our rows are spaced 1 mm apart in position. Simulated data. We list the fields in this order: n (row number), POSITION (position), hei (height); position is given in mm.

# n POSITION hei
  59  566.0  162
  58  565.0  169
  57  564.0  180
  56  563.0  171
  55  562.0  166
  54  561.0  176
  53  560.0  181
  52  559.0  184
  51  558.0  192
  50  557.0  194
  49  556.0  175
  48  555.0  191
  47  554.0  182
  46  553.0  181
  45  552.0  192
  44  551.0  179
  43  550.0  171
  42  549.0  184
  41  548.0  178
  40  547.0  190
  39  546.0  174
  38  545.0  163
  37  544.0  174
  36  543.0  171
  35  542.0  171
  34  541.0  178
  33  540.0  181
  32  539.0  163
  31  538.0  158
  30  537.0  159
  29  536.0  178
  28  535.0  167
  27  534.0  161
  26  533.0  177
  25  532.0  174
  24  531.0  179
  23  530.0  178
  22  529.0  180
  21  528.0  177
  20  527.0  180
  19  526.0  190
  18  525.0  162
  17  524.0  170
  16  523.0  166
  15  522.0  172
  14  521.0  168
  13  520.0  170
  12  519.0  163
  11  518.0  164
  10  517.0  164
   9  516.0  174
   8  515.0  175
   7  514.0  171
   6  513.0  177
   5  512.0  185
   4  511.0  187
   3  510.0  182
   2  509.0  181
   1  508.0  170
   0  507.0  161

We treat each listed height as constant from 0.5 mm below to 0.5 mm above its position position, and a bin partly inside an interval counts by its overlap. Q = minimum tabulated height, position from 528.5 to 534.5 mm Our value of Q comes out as 161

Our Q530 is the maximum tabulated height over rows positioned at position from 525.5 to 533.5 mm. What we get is 190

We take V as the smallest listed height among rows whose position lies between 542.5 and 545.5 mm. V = 163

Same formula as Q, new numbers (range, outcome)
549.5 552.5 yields 171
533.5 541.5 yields 158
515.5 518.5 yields 164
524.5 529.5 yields 162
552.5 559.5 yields 175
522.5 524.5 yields 166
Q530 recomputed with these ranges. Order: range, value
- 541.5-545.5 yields 174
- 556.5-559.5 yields 194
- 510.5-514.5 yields 187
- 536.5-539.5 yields 163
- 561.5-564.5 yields 180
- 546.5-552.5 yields 192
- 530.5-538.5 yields 179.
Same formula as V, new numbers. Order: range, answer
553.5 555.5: 182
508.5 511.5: 181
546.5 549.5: 178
